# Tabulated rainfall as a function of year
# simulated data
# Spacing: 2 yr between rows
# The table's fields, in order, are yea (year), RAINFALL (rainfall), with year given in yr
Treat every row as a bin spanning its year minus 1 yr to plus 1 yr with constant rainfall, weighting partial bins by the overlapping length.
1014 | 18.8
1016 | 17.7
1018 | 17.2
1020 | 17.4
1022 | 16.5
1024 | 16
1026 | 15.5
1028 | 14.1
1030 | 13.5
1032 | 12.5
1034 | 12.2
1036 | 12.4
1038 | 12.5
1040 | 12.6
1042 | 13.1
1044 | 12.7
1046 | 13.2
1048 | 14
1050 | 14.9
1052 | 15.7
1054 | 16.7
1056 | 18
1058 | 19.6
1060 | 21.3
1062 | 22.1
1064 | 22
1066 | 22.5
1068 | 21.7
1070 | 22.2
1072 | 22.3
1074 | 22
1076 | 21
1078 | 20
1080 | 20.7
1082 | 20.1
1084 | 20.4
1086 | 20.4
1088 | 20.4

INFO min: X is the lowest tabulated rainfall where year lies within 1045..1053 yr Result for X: 13.2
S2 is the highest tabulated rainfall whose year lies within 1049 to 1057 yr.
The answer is 18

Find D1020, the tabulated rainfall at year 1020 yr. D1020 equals 17.4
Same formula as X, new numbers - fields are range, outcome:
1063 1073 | 21.7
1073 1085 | 20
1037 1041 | 12.5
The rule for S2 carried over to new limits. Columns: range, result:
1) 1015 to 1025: 17.7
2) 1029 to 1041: 13.5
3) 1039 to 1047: 13.2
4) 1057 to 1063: 22.1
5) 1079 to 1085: 20.7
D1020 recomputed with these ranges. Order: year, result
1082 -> 20.1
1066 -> 22.5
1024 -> 16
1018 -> 17.2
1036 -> 12.4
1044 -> 12.7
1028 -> 14.1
